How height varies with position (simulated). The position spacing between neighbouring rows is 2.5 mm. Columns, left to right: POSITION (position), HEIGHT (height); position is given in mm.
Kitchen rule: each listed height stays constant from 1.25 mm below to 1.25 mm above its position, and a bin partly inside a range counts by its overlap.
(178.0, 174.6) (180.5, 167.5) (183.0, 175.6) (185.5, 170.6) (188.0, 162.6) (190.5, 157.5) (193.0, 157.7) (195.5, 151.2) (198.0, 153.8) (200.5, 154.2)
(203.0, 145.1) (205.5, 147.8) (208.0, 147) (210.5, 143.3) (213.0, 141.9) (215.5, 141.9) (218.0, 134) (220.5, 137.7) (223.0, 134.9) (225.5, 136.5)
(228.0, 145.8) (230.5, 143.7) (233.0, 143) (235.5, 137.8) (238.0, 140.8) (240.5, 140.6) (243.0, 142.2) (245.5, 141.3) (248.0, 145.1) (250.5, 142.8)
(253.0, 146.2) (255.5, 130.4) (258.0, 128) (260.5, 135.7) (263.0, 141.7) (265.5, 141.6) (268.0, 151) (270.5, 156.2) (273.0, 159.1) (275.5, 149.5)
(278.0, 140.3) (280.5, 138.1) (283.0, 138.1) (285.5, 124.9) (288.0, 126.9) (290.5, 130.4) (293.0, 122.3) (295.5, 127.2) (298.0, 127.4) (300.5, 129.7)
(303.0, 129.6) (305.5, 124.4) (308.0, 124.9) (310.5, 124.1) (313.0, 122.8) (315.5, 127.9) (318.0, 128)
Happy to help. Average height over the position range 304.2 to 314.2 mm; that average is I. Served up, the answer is 124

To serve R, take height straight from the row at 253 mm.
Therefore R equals 146.2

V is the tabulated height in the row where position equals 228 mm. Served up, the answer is 145.8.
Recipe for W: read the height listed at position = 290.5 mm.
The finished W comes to 130.4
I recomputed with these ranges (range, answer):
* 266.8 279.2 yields 151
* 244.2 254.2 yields 144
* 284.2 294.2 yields 126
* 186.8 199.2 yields 157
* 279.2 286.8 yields 134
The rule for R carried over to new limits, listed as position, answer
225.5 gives 136.5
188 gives 162.6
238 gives 140.8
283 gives 138.1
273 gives 159.1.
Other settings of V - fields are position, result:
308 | 124.9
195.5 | 151.2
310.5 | 124.1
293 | 122.3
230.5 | 143.7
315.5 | 127.9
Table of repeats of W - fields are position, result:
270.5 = 156.2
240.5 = 140.6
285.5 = 124.9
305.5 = 124.4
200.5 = 154.2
